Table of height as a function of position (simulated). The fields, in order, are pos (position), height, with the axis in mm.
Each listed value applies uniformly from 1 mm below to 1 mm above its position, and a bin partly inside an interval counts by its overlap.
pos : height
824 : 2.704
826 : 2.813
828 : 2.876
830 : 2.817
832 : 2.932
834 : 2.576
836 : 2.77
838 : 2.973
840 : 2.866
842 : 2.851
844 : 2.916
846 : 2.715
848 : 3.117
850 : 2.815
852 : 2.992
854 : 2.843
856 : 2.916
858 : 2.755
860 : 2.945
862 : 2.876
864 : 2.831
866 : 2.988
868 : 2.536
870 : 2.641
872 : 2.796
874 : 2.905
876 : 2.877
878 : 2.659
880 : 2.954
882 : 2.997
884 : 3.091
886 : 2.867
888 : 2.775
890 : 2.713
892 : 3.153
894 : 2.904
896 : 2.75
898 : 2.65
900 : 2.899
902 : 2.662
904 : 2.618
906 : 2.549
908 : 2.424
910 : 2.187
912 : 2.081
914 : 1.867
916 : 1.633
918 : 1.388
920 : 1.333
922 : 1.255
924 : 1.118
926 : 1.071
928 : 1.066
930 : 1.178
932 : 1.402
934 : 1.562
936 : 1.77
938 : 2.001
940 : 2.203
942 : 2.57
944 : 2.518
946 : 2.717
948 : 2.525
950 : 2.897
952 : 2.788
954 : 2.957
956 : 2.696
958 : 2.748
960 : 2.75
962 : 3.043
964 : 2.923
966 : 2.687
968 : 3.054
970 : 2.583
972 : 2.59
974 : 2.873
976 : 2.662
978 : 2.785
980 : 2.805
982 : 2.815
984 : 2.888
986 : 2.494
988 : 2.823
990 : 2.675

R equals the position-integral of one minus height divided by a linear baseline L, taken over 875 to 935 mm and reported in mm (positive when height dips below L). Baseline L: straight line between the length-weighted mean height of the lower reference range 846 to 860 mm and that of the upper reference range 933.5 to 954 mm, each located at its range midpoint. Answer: 9.4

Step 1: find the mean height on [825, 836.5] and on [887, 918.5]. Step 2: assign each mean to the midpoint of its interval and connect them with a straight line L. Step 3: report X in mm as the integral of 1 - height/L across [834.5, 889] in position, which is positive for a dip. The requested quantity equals -4.2 mm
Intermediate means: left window 2.8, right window 2.47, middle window 2.86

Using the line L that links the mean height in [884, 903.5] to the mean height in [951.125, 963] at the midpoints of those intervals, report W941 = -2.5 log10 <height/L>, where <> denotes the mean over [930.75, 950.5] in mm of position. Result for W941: 0.28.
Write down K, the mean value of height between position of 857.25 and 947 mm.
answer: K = 2.35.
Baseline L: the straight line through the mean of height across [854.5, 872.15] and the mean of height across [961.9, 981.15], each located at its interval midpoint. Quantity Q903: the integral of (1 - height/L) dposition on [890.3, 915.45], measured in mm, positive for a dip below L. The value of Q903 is 2.3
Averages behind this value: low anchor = 2.81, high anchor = 2.79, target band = 2.55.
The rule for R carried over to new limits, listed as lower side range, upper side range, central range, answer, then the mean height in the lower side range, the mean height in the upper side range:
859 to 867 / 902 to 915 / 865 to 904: -3.06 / 2.91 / 2.32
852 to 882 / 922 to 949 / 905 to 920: 1.30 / 2.83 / 1.8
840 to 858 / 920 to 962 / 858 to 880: -0.78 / 2.89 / 2.09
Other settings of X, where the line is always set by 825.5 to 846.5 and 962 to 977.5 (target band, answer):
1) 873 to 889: -0.4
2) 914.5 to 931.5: 9.2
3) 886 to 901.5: -0.1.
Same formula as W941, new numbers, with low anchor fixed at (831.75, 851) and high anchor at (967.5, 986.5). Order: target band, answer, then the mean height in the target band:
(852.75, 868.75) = 0.00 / 2.84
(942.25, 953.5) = 0.03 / 2.69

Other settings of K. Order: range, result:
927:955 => 2.15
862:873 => 2.77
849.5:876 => 2.84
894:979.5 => 2.3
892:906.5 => 2.75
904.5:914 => 2.28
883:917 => 2.58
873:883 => 2.88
